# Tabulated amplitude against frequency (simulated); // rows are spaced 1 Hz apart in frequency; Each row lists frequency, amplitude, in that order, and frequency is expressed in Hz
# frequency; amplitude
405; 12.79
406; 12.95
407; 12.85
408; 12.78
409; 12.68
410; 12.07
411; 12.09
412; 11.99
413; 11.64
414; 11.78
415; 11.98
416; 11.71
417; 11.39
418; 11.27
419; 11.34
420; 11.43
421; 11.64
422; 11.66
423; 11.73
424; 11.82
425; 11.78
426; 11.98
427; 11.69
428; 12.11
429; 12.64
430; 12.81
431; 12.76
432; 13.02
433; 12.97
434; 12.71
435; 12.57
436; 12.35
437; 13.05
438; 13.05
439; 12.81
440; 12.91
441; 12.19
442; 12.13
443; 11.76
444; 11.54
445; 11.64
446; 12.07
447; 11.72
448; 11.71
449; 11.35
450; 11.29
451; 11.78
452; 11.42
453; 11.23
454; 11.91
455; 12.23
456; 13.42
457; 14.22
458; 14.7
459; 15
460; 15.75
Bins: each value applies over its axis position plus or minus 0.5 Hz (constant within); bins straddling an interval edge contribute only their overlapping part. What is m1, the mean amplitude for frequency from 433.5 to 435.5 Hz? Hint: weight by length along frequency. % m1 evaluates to 12.6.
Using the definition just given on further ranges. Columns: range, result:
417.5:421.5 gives 11.4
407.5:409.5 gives 12.7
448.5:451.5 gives 11.5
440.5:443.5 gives 12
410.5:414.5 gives 11.9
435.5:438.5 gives 12.8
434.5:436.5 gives 12.5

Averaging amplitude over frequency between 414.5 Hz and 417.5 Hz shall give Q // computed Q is 11.7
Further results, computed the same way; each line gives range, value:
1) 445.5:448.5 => 11.8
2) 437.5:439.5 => 12.9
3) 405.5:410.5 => 12.7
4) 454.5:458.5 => 13.6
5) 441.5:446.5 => 11.8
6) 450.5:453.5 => 11.5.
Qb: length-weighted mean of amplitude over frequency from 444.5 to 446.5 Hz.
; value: 11.9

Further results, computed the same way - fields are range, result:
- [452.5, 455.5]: 11.8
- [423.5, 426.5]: 11.9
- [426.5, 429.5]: 12.1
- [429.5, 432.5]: 12.9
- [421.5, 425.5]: 11.7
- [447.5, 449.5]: 11.5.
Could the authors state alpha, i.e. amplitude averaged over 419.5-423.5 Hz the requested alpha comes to 11.6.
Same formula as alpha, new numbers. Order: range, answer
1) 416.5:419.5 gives 11.3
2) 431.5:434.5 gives 12.9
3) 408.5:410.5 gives 12.4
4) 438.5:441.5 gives 12.6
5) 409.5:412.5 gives 12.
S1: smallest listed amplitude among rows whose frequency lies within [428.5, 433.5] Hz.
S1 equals 12.64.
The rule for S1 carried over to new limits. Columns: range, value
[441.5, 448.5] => 11.54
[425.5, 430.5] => 11.69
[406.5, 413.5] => 11.64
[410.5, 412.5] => 11.99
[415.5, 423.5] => 11.27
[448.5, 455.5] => 11.23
